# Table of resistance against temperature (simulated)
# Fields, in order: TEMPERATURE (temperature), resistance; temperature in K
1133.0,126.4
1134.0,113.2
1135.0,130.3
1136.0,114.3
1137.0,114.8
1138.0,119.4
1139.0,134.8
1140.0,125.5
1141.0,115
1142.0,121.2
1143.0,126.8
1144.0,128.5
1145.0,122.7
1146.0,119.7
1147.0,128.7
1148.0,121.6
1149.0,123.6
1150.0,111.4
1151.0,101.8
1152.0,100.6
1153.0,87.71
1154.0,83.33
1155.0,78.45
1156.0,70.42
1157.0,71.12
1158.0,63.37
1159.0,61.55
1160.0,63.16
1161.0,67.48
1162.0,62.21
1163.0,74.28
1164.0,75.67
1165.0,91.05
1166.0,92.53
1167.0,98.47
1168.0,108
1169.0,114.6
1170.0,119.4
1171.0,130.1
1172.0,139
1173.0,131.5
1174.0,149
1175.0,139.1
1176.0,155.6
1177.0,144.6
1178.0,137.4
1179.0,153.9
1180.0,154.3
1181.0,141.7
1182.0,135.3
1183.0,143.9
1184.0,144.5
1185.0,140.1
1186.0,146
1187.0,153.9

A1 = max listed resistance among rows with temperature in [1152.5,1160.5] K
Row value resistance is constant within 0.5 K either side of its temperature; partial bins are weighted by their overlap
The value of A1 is 87.71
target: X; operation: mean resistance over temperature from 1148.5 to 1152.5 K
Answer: 109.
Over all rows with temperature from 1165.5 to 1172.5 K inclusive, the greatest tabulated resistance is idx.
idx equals 139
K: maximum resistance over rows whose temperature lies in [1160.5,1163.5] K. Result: 74.28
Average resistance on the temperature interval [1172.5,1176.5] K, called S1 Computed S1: 144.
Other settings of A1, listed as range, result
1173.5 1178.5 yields 155.6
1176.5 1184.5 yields 154.3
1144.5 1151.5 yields 128.7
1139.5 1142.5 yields 125.5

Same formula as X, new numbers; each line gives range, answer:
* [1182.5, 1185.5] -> 143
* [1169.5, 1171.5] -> 125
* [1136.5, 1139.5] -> 123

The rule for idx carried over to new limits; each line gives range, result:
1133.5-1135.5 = 130.3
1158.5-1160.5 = 63.16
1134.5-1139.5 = 134.8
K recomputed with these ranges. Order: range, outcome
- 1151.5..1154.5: 100.6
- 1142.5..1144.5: 128.5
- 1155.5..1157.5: 71.12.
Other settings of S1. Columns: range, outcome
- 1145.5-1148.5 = 123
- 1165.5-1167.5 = 95.5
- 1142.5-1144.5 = 128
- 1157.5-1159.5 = 62.5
